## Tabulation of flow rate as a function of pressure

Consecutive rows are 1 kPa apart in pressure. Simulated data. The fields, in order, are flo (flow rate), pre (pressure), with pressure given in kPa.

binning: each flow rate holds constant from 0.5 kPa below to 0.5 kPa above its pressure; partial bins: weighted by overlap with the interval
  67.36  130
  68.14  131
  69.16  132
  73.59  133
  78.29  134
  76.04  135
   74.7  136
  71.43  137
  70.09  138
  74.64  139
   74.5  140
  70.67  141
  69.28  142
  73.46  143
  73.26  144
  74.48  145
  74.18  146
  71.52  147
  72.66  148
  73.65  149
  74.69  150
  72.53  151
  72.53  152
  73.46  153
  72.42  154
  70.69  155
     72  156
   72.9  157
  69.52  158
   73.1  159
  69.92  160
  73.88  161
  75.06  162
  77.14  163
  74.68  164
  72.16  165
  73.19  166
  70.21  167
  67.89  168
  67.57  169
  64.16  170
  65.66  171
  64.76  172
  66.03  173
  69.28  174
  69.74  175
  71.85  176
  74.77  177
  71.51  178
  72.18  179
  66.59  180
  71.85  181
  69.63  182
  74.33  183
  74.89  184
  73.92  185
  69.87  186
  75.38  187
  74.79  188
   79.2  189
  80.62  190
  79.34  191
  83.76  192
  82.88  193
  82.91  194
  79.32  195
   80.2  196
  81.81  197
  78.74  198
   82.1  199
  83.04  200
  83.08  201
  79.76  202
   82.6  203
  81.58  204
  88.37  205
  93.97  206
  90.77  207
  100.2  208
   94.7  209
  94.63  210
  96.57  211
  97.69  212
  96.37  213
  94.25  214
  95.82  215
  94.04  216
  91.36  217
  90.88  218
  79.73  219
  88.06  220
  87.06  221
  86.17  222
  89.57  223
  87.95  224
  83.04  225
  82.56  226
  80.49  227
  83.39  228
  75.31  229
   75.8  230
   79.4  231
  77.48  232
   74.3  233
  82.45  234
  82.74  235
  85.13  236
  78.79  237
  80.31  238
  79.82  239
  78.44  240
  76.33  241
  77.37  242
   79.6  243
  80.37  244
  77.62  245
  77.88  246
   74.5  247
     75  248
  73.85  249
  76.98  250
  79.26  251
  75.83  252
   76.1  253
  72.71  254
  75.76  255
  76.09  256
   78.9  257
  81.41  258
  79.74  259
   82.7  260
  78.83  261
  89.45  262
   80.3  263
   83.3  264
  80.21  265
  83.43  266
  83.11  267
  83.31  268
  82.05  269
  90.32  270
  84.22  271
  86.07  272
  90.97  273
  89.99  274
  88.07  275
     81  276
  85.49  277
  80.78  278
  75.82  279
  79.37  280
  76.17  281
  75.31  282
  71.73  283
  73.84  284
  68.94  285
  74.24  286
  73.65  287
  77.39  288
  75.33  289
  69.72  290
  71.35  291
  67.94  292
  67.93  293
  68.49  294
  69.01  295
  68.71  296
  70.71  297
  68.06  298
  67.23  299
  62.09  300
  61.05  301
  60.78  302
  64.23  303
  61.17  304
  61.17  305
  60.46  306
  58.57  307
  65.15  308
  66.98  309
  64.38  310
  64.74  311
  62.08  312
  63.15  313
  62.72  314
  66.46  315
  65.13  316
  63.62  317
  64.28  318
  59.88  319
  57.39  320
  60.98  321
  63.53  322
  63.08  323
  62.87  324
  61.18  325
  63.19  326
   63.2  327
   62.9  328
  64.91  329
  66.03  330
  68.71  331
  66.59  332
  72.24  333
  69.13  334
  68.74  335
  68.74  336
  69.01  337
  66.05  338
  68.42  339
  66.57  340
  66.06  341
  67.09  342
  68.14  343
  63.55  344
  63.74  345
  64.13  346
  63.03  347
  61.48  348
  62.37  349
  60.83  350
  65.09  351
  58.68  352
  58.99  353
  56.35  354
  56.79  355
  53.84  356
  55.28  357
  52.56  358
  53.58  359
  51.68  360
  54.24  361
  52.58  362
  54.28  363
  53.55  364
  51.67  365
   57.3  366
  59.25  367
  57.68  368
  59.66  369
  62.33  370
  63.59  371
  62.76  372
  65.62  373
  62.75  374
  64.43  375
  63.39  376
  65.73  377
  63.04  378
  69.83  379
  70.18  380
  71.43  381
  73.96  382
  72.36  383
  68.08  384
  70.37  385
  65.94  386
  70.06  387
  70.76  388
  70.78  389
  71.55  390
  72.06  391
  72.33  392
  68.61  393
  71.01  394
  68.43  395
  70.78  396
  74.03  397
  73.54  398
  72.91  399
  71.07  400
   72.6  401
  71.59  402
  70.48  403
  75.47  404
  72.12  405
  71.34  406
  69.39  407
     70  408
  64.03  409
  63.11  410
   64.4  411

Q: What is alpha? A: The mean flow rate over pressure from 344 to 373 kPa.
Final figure 58.3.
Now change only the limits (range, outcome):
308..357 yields 63.8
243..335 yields 72.2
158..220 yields 79.3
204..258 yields 83.4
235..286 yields 79.8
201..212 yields 90.3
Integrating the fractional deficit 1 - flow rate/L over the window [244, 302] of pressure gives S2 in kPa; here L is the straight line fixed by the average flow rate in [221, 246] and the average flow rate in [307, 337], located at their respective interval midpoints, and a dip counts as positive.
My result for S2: -2.7 kPa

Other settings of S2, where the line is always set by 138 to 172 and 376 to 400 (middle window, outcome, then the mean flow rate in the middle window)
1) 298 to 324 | 2.9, 62.9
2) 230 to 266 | -3.8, 78.8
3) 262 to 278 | -3.1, 84.8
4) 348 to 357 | 1.5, 59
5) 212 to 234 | -4.4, 85.6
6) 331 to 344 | 0.5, 67.9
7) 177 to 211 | -4.3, 80.7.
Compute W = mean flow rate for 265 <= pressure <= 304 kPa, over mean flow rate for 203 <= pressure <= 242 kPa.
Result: 0.88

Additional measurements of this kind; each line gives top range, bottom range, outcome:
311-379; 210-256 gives 0.75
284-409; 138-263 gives 0.83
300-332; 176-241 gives 0.76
